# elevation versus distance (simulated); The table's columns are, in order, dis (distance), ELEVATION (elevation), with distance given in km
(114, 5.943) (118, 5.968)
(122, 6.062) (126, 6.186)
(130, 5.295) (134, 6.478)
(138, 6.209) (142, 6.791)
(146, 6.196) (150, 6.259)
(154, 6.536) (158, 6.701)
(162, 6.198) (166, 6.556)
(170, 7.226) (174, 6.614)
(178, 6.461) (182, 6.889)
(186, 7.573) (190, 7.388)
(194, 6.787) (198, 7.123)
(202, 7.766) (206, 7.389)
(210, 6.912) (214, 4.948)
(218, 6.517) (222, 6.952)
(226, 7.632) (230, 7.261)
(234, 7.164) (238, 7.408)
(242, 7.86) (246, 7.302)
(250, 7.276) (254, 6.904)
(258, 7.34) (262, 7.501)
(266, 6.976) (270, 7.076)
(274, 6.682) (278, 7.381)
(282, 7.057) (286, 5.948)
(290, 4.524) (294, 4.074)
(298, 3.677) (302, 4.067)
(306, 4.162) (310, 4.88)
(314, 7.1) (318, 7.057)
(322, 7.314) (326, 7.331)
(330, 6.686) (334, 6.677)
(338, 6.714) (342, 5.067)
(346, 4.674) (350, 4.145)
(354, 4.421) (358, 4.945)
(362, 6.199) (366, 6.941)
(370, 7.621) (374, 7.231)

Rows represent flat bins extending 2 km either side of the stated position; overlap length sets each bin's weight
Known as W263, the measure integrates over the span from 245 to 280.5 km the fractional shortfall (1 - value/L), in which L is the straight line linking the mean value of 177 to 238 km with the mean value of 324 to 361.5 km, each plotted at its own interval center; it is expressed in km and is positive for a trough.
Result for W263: -3.9 km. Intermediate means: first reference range 7.01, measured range 7.15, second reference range 5.65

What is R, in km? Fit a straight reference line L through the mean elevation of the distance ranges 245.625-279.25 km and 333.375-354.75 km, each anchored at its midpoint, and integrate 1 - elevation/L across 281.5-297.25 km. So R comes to 3.5 km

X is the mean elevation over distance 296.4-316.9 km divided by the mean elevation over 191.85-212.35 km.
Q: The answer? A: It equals 0.68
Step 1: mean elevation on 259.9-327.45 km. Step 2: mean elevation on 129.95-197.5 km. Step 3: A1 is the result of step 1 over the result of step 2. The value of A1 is 0.91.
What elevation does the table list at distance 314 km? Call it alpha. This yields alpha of 7.1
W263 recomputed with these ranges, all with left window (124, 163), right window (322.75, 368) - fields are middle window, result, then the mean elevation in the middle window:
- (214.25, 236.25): -2.99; 6.94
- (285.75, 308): 6.22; 4.29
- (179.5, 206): -4.60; 7.25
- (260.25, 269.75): -1.87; 7.2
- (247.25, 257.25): -1.80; 7.14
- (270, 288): -2.44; 6.8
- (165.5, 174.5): -0.93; 6.87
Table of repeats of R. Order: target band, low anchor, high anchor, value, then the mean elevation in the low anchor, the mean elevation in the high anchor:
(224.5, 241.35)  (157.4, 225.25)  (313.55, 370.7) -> -1.91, 6.84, 6.14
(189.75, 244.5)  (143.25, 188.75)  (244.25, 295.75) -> -3.48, 6.67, 6.63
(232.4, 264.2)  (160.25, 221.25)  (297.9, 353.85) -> -4.97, 6.83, 5.71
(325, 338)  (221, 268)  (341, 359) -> -4.48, 7.31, 4.61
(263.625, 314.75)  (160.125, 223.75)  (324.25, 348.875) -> 5.75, 6.83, 6.11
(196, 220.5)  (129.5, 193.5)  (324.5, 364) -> -1.54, 6.62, 5.67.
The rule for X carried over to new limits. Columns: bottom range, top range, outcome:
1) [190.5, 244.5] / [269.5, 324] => 0.81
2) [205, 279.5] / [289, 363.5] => 0.77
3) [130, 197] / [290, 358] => 0.82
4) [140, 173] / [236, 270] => 1.11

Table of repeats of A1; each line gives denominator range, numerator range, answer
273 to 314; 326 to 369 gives 1.09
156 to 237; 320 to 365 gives 0.85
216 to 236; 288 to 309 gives 0.58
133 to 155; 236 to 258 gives 1.15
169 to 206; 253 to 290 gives 0.96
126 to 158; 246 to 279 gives 1.14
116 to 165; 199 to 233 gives 1.11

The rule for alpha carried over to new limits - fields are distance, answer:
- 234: 7.164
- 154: 6.536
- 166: 6.556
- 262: 7.501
